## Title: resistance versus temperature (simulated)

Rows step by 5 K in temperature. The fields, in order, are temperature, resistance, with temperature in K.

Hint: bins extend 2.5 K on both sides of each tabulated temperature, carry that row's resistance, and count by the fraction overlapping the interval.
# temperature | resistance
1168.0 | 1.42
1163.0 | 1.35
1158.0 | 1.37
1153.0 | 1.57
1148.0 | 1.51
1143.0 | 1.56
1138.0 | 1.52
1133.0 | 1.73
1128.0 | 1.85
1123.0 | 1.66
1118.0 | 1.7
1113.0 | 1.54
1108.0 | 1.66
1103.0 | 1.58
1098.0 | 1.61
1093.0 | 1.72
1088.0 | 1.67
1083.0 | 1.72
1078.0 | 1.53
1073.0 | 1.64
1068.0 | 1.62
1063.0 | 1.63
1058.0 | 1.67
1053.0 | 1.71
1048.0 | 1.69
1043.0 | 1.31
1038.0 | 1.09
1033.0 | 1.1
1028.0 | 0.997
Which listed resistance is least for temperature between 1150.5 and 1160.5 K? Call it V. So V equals 1.37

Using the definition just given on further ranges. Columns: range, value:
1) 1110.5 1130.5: 1.54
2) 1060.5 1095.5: 1.53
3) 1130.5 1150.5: 1.51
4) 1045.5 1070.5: 1.62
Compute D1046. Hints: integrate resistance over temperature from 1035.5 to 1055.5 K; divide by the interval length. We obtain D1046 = 1.45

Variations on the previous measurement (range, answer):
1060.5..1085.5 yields 1.63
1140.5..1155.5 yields 1.55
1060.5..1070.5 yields 1.62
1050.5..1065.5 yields 1.67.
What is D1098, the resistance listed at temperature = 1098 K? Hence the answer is 1.61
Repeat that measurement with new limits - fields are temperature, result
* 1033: 1.1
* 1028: 0.997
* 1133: 1.73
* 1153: 1.57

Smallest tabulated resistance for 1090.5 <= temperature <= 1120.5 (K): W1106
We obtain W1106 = 1.54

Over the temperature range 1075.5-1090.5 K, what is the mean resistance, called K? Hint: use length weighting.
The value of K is 1.64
